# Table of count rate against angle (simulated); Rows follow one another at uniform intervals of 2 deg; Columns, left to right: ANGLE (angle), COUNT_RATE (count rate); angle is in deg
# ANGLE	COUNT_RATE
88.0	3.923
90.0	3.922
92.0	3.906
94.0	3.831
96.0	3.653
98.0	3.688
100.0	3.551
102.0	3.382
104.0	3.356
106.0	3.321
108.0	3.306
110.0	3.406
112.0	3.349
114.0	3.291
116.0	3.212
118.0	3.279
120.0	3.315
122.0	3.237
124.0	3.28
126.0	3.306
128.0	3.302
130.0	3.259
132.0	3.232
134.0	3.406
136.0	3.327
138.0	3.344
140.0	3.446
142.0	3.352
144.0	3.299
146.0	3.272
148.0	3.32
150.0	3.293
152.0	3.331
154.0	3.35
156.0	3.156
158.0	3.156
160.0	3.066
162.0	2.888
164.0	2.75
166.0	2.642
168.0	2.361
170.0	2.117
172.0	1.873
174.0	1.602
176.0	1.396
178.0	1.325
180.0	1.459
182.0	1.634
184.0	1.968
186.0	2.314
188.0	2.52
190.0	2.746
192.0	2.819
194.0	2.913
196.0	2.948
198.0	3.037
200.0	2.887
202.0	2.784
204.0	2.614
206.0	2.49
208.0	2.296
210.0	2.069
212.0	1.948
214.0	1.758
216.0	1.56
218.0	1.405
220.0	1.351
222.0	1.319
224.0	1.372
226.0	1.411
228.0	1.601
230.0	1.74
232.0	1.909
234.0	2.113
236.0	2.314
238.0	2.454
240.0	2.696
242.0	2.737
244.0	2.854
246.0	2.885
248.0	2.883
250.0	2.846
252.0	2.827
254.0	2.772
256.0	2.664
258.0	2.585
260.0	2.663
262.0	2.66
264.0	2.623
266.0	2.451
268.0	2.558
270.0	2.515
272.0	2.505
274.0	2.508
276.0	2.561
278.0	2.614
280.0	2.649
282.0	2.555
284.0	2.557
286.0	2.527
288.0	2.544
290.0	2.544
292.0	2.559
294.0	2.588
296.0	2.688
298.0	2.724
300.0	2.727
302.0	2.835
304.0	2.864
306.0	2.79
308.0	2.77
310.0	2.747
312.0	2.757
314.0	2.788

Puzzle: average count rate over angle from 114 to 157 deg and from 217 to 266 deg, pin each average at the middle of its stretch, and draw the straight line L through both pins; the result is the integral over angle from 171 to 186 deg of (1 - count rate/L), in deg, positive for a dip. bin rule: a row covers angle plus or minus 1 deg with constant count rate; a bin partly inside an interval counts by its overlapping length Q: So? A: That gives 6.4 deg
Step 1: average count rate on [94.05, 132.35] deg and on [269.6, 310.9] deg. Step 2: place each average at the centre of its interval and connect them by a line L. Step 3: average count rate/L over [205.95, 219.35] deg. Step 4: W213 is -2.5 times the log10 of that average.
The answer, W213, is 0.495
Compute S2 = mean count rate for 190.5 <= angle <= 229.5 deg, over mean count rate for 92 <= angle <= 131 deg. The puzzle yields 0.6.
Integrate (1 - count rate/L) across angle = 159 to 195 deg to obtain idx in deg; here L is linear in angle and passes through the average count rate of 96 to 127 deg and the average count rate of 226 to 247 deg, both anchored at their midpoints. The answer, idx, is 7.1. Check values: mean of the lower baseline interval 3.36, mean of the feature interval 2.24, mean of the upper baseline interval 2.29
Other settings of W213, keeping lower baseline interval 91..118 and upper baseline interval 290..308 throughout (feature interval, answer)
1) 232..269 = 0.11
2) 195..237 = 0.43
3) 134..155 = -0.01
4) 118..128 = 0.04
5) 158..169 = 0.17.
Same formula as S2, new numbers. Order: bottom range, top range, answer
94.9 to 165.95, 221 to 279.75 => 0.73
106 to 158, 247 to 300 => 0.79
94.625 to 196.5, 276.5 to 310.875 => 0.90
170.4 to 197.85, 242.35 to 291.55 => 1.23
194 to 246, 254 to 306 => 1.20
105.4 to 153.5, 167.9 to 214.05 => 0.68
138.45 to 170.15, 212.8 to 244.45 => 0.62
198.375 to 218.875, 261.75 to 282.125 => 1.16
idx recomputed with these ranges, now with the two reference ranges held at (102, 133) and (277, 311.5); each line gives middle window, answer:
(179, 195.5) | 3.9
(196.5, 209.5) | 1.4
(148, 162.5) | -0.1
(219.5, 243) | 7.8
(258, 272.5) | 1.0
